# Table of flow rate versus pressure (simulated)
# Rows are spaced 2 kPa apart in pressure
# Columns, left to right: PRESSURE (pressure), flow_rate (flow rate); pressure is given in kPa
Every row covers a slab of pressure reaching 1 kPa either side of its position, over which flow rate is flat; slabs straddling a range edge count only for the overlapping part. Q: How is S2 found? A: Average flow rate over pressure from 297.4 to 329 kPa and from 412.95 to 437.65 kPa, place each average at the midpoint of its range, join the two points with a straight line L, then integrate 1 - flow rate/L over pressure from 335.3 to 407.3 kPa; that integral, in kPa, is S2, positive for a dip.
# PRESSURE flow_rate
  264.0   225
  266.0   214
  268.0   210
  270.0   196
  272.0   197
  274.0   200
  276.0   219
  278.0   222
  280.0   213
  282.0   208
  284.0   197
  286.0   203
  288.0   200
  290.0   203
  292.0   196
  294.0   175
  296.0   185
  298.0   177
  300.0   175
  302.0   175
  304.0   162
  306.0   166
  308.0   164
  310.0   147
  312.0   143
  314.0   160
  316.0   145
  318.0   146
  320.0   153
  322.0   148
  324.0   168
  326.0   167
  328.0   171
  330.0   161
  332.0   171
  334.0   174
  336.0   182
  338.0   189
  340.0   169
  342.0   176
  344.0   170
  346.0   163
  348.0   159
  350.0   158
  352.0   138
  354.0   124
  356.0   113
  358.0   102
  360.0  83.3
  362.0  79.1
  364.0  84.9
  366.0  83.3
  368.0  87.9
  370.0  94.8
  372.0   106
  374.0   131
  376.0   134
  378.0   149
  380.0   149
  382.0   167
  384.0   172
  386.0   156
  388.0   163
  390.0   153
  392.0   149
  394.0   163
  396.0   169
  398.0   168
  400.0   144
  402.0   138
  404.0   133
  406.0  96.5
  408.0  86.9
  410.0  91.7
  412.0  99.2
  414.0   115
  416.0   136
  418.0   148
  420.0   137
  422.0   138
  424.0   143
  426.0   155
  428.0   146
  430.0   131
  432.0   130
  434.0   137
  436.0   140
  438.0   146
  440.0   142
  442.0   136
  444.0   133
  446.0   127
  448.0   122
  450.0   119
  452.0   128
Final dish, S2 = 5.0 kPa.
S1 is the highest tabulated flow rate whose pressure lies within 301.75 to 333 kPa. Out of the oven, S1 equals 175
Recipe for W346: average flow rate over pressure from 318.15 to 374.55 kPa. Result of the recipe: 140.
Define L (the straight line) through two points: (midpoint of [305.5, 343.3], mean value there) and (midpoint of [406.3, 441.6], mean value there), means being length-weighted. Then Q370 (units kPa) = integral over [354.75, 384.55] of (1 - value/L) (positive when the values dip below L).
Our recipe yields 6.6 kPa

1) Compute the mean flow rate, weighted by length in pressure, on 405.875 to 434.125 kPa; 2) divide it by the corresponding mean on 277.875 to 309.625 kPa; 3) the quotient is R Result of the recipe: 0.7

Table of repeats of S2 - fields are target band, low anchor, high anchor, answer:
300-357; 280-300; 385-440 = 5.3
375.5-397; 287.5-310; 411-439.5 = -1.2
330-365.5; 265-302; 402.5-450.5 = 5.4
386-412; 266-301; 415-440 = 2.6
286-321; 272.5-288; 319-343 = 3.8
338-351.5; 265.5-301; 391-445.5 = 0.3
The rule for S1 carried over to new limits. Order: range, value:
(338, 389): 189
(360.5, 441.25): 172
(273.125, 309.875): 222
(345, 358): 163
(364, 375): 131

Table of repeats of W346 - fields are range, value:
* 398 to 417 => 118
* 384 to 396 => 159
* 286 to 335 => 169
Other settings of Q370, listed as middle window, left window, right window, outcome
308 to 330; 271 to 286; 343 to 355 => 2.49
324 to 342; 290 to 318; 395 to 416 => -2.06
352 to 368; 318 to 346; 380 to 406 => 6.32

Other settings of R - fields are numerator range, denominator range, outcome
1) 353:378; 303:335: 0.65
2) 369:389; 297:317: 0.88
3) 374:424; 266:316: 0.75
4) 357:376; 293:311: 0.57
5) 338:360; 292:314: 0.87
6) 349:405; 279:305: 0.69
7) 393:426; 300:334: 0.83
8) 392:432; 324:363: 0.89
